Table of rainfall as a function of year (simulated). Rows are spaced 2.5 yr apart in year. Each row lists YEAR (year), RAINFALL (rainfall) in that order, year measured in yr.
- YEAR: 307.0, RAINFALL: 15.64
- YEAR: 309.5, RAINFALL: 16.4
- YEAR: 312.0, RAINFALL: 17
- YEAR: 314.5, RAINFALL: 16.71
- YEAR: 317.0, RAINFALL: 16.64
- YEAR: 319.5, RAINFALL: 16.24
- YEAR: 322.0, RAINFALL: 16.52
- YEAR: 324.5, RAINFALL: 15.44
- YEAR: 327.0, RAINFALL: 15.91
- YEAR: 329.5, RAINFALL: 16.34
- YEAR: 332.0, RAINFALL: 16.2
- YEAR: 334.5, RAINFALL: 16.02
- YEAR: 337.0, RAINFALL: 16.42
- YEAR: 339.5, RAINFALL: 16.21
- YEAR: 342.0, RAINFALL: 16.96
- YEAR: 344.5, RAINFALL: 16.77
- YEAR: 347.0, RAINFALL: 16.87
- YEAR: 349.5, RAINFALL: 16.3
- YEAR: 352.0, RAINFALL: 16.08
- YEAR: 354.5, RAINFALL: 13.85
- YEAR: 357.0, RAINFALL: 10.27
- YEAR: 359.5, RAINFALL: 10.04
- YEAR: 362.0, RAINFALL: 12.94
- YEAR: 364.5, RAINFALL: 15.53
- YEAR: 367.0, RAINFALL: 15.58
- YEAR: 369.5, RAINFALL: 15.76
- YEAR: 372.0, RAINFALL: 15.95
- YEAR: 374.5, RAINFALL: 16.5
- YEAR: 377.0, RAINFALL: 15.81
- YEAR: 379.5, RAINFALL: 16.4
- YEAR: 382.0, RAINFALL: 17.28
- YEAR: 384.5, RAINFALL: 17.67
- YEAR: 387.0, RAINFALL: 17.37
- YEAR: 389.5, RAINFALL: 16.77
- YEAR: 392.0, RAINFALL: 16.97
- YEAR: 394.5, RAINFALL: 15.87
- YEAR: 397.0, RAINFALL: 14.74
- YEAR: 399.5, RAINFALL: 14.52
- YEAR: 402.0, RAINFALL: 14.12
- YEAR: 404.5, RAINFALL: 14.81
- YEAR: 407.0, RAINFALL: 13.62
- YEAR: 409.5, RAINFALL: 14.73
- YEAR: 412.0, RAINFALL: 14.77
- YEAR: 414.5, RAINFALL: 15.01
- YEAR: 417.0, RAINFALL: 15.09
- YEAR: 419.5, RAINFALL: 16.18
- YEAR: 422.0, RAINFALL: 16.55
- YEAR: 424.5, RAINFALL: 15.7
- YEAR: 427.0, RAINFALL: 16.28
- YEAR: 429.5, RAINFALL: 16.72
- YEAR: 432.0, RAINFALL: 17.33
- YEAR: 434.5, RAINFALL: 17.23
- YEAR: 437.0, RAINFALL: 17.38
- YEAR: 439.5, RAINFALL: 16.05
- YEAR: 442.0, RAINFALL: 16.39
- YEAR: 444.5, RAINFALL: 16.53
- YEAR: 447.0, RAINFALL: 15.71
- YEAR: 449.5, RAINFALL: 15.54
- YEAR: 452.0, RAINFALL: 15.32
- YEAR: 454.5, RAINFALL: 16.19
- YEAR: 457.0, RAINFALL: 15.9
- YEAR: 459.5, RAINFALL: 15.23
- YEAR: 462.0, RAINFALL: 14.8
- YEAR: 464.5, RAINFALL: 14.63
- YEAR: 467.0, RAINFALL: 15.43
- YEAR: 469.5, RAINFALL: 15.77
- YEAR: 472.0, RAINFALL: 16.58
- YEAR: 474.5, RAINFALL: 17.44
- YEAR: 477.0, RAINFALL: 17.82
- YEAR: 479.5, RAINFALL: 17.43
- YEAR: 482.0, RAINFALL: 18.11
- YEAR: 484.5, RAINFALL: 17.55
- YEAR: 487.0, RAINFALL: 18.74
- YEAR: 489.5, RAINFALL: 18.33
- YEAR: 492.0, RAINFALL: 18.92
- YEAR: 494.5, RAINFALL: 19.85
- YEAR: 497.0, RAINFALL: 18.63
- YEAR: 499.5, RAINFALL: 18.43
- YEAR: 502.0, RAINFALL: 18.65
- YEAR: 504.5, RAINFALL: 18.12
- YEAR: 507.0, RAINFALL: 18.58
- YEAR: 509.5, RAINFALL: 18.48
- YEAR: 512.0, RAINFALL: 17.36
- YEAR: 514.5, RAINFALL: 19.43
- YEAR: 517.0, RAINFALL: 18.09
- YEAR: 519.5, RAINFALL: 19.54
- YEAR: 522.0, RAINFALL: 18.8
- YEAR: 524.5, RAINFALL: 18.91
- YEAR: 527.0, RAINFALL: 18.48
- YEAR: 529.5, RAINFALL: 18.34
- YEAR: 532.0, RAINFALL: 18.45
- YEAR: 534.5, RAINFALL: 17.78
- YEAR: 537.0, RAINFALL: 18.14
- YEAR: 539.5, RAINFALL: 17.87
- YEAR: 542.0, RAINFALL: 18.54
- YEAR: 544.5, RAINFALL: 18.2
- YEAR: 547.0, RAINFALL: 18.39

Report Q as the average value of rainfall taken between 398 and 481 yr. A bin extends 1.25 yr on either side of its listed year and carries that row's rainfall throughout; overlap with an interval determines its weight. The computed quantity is 15.8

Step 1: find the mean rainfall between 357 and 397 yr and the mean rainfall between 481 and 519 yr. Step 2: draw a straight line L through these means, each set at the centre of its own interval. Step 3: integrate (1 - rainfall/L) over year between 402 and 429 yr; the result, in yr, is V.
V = 2.0 yr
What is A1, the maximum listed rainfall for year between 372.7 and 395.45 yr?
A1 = 17.67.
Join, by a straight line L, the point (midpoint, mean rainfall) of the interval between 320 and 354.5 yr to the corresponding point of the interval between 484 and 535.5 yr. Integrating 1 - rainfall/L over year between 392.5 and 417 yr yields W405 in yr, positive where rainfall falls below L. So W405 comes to 3.37 yr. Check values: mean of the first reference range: 16.2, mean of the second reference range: 18.6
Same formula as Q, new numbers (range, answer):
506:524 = 18.6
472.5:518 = 18.3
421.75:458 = 16.3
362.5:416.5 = 15.7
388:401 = 15.8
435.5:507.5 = 17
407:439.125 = 16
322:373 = 15.3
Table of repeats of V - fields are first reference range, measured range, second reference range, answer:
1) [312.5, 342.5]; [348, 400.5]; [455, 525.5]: 4.24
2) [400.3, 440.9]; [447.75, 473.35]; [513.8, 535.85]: 1.94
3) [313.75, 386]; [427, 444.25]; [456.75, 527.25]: 0.14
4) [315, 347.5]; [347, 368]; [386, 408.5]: 2.61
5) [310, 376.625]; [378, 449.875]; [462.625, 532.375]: 3.04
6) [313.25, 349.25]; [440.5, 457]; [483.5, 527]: 1.79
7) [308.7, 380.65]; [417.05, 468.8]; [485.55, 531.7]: 4.15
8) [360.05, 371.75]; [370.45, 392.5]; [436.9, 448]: -2.42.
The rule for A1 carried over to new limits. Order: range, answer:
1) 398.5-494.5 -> 19.85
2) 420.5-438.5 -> 17.38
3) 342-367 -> 16.96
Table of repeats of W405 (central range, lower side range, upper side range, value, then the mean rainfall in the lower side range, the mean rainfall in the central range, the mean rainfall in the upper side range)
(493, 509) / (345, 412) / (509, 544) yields -0.7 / 15.3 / 18.7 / 18.4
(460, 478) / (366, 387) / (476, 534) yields 1.9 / 16.4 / 16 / 18.5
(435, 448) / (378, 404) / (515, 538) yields 0.4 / 16.1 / 16.5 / 18.5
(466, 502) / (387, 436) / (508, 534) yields -0.5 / 15.7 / 17.8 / 18.6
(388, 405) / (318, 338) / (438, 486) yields 0.8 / 16.1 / 15.5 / 16.3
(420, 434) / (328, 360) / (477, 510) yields 0.4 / 15.4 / 16.5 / 18.4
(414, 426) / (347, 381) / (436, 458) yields -0.1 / 14.8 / 15.8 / 16.1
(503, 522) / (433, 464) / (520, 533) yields -0.4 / 16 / 18.5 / 18.7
